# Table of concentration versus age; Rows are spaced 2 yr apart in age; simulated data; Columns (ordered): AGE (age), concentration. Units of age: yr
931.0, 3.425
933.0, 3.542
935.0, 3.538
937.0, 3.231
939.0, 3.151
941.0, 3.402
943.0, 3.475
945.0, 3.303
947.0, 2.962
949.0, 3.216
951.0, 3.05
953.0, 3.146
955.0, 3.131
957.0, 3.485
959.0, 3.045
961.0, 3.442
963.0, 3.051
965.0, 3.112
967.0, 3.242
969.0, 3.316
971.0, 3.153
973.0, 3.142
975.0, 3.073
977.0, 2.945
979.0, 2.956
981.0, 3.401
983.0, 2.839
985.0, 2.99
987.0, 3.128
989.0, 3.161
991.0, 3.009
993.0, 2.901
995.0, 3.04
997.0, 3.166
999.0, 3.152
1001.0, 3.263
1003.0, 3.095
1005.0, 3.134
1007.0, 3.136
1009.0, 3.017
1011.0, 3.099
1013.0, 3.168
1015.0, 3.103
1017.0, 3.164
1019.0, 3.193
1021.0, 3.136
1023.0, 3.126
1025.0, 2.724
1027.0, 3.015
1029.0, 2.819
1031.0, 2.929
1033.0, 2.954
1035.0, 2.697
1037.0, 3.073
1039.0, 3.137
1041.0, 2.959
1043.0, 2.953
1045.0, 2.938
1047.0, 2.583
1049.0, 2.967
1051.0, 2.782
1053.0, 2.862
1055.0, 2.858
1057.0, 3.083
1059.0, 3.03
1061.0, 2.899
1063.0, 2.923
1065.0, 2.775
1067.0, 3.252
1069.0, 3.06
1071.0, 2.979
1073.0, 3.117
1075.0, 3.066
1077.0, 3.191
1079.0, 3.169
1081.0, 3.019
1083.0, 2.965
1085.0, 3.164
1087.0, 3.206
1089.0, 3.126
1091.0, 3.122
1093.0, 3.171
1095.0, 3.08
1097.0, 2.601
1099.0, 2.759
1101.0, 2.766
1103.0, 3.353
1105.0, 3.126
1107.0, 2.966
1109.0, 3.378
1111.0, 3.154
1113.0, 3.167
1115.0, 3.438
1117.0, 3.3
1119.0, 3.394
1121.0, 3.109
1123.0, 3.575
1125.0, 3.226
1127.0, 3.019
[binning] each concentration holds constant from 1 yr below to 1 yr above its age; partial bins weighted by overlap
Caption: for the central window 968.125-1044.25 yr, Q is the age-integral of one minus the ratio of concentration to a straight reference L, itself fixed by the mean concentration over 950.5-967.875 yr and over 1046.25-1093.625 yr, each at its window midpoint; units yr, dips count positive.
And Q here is 1.5 yr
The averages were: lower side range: 3.19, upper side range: 3.02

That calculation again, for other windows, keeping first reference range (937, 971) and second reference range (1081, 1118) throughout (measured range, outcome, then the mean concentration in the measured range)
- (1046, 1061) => 1.22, 2.88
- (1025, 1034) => 0.71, 2.91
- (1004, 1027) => 0.59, 3.09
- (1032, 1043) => 0.66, 2.96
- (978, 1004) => 0.85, 3.08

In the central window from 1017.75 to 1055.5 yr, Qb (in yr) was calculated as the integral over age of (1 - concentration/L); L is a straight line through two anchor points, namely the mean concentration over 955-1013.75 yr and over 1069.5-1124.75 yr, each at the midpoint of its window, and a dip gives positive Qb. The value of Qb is 2.3 yr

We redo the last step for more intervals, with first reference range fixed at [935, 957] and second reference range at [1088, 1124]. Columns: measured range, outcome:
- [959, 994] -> 1.2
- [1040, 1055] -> 1.5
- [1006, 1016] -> 0.3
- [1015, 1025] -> 0.3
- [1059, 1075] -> 0.8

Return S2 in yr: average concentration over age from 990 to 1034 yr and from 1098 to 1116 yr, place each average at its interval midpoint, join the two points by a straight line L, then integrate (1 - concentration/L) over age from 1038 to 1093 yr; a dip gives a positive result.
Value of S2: 1.53 yr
